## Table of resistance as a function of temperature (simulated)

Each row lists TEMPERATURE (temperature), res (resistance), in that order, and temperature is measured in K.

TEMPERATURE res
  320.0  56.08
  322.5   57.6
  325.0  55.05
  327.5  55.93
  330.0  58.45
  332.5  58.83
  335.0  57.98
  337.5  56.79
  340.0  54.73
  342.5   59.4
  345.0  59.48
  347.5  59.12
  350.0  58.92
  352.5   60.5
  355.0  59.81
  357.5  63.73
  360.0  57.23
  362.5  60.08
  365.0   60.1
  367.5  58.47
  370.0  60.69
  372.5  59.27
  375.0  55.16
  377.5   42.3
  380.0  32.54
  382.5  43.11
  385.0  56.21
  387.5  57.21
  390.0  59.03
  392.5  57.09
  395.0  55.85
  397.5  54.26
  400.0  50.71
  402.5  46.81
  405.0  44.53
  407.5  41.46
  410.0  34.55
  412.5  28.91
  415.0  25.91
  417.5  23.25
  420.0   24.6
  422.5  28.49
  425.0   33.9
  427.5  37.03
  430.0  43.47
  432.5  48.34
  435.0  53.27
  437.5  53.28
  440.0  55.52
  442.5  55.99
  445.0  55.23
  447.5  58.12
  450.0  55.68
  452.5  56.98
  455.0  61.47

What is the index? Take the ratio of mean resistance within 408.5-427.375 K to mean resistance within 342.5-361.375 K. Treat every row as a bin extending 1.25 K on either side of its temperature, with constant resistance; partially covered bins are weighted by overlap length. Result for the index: 0.49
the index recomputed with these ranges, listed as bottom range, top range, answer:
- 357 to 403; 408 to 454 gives 0.79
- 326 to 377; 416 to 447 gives 0.73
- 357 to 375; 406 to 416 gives 0.56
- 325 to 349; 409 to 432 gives 0.55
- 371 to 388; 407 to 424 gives 0.59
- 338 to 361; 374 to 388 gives 0.80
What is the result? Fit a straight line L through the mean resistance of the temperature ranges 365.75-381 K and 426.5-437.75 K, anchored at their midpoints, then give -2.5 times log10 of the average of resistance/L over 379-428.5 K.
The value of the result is 0.183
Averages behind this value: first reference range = 52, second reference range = 46.8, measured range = 41.8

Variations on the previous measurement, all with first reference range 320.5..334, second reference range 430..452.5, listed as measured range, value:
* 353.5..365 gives -0.07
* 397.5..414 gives 0.29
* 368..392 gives 0.07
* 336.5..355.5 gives -0.04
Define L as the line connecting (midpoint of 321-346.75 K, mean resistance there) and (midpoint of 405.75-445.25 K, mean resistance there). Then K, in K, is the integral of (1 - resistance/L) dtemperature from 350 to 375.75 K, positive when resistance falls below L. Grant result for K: -3.8 K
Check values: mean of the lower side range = 57.4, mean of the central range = 59.6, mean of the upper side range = 39.9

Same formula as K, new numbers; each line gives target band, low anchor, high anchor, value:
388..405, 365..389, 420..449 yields -1.0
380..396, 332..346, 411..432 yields -4.2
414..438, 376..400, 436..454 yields 7.8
